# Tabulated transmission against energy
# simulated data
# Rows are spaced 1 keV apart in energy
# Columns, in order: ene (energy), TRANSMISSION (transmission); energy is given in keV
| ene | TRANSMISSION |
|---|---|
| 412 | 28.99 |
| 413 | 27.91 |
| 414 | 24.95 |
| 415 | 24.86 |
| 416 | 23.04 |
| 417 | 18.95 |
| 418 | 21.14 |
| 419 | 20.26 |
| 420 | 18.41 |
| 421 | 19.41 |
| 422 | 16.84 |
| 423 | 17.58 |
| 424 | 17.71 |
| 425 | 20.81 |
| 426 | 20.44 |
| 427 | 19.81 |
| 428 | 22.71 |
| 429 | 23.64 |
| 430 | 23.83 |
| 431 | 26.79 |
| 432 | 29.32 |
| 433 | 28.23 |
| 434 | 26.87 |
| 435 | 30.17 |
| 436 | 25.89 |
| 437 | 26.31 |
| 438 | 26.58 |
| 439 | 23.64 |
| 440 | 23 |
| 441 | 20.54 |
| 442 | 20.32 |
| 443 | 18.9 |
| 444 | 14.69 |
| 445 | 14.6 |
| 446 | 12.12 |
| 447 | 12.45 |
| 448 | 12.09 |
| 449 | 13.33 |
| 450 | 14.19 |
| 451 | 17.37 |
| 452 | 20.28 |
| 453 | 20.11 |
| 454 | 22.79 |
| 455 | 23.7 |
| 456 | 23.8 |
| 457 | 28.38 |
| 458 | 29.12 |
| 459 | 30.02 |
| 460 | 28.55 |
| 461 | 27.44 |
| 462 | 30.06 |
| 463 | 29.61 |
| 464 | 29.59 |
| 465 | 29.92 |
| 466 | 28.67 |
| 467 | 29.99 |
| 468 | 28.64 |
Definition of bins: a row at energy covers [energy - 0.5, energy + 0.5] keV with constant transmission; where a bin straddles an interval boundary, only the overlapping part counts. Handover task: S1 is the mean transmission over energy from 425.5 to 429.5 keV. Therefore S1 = 21.6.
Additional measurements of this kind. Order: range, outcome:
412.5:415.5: 25.9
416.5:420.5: 19.7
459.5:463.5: 28.9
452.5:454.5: 21.4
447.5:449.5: 12.7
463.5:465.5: 29.8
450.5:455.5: 20.9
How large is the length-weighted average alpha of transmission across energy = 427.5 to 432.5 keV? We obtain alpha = 25.3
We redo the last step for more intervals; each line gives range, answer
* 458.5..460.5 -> 29.3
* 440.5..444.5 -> 18.6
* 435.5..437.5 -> 26.1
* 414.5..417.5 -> 22.3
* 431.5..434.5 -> 28.1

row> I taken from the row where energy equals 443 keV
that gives 18.9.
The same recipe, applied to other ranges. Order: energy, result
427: 19.81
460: 28.55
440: 23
